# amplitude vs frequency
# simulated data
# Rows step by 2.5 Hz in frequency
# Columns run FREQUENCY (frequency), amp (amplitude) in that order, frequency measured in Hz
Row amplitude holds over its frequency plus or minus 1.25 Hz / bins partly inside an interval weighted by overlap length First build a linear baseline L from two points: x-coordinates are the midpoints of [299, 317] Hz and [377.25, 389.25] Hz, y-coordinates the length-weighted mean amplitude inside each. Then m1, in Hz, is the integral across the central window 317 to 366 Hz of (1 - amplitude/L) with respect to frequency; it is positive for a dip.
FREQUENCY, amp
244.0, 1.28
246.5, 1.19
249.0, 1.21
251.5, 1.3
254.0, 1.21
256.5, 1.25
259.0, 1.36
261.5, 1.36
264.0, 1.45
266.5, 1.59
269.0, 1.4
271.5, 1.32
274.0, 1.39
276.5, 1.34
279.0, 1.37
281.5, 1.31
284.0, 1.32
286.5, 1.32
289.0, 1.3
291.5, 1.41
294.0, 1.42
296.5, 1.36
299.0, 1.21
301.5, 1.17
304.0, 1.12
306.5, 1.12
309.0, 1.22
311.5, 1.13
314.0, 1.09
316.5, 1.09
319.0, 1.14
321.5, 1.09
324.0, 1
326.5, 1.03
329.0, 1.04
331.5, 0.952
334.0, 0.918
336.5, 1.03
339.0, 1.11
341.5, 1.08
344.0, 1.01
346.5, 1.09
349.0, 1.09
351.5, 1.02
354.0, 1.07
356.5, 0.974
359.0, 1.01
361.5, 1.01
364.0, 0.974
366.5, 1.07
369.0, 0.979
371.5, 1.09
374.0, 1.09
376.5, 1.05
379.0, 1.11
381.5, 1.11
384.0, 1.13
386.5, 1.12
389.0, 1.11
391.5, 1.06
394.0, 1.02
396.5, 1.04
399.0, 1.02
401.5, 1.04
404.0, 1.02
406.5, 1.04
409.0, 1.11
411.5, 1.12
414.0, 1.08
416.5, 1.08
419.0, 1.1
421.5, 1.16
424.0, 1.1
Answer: 4.1 Hz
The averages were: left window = 1.14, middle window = 1.04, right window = 1.11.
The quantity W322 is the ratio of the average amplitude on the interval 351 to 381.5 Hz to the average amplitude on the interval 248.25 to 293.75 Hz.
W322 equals 0.8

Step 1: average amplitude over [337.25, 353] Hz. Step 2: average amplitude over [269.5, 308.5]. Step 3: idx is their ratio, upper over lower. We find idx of 0.82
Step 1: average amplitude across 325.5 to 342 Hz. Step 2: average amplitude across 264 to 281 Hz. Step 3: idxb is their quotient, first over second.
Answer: 0.73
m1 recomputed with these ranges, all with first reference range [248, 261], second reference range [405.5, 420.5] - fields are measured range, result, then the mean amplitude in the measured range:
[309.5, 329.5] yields 1.92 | 1.08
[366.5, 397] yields 1.35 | 1.08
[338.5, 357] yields 1.73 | 1.06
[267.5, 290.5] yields -1.85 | 1.34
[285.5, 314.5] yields -0.51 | 1.24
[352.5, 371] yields 2.15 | 1.02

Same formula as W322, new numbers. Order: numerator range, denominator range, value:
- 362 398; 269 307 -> 0.82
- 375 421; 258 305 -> 0.80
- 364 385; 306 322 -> 0.95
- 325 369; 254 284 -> 0.75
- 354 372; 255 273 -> 0.73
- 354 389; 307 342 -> 0.99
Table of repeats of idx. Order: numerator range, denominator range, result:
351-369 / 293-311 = 0.83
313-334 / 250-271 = 0.77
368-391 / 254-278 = 0.79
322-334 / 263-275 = 0.70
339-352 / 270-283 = 0.79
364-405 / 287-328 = 0.90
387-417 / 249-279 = 0.78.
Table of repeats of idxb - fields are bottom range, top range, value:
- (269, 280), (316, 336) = 0.76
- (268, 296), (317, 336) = 0.76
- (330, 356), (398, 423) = 1.04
